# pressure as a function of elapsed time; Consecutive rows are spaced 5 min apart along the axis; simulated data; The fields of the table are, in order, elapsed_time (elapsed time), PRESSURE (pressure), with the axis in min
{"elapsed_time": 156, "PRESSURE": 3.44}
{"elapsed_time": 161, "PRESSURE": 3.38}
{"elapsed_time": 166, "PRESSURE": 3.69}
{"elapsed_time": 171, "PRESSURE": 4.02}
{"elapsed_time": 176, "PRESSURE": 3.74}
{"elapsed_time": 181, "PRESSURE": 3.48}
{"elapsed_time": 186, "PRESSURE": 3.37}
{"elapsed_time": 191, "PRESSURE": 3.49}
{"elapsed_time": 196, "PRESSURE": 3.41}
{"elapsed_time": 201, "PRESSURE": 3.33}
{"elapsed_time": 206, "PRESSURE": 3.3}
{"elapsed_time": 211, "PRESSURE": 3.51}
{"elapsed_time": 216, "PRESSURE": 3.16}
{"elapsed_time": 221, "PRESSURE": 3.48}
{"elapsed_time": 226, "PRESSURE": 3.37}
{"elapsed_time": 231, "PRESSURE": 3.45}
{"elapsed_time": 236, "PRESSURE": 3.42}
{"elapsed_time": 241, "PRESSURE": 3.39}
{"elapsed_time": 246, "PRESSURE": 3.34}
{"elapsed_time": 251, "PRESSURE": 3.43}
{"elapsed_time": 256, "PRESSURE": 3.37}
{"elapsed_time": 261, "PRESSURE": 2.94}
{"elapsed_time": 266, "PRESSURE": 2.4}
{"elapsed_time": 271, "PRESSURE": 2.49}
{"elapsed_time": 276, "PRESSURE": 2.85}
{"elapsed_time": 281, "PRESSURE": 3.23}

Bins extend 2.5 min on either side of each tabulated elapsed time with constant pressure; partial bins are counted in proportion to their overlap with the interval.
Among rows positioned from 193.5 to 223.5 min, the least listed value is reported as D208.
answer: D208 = 3.16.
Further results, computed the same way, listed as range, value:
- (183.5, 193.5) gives 3.37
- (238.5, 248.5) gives 3.34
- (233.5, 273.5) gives 2.4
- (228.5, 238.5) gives 3.42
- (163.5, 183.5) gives 3.48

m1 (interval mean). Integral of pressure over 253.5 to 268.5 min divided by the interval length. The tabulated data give 2.9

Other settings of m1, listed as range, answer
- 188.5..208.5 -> 3.38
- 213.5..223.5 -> 3.32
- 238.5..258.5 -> 3.38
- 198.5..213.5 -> 3.38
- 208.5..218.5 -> 3.33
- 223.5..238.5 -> 3.41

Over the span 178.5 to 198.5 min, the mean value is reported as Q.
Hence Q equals 3.44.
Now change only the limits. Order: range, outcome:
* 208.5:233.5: 3.39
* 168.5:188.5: 3.65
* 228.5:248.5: 3.4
